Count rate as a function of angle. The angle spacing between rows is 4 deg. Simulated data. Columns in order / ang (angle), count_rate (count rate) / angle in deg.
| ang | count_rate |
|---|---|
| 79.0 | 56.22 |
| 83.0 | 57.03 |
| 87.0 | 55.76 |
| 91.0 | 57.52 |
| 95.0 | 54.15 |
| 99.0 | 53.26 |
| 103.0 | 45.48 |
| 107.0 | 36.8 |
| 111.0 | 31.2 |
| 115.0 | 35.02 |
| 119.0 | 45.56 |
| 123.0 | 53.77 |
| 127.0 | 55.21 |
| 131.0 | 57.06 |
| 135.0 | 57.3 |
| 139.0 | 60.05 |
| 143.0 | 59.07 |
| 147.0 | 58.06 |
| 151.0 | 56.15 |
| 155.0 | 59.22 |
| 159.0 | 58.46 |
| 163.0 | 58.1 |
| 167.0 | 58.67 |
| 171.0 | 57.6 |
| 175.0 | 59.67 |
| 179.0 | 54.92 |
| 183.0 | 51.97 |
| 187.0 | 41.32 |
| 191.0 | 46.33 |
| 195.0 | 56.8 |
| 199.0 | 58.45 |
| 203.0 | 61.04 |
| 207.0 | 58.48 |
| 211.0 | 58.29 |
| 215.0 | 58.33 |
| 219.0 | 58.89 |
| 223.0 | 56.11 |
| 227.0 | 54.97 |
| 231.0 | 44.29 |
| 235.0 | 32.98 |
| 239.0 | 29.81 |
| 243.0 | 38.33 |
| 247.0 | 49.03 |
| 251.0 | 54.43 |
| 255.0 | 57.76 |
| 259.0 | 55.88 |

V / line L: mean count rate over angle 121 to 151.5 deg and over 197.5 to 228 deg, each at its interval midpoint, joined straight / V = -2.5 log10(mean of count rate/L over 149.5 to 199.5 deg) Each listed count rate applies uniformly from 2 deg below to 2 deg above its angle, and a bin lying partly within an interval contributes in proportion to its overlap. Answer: 0.05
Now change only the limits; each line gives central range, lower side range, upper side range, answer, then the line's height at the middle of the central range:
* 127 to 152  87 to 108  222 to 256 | -0.175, 49.2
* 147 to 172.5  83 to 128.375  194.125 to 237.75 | -0.143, 50.9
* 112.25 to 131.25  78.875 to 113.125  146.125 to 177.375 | 0.108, 52.8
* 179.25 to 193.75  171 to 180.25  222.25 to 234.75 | 0.161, 55.7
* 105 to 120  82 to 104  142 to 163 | 0.452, 55.4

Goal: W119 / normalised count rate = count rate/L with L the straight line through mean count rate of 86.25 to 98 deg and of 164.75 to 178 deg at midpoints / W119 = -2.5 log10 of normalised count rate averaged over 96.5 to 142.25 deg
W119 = 0.17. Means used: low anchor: 55.6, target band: 48.6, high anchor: 58.4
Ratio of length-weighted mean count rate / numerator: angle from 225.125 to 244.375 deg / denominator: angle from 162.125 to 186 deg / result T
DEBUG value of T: 0.71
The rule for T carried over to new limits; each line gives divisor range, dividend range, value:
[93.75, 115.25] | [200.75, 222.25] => 1.37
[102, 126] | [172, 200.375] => 1.27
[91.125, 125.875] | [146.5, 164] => 1.28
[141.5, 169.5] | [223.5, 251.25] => 0.75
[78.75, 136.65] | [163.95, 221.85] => 1.12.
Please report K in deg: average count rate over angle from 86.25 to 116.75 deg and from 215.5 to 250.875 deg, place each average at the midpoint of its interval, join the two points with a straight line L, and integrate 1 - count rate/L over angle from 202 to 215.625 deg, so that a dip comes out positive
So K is -3.7 deg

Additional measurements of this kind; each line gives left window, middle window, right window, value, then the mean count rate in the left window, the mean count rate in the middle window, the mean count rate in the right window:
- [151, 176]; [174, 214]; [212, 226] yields 2.2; 58.4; 54.7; 57.6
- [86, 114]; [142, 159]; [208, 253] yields -3.7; 47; 58.1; 48.9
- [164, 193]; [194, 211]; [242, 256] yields -2.2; 53.1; 58.8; 50.2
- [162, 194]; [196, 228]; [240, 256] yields -4.5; 53.5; 58.1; 48.1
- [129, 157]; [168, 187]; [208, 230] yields 1.0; 58.1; 54.6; 56.8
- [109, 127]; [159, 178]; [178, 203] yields -3.4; 42.9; 58.3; 52.3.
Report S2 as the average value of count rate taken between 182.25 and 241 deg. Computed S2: 51.2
